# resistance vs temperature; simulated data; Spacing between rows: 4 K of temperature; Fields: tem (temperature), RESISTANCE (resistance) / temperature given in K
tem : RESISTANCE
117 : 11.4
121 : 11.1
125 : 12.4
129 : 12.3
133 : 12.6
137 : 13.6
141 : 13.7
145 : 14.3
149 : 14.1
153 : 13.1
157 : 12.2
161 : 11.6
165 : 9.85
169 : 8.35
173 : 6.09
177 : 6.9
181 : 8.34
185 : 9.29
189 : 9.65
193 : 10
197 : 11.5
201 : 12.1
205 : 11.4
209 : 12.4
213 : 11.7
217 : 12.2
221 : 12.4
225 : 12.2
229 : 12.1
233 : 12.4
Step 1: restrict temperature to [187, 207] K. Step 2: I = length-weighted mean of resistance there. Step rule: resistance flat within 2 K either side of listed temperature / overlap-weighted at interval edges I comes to 10.9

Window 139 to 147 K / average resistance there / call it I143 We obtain 14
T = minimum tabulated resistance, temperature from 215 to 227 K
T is 12.2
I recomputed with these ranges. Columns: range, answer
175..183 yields 7.62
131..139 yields 13.1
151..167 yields 11.7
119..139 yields 12.4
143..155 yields 13.8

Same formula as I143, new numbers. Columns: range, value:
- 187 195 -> 9.82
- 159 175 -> 8.97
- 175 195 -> 8.84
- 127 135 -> 12.4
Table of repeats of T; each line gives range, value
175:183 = 6.9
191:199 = 10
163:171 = 8.35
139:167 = 9.85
